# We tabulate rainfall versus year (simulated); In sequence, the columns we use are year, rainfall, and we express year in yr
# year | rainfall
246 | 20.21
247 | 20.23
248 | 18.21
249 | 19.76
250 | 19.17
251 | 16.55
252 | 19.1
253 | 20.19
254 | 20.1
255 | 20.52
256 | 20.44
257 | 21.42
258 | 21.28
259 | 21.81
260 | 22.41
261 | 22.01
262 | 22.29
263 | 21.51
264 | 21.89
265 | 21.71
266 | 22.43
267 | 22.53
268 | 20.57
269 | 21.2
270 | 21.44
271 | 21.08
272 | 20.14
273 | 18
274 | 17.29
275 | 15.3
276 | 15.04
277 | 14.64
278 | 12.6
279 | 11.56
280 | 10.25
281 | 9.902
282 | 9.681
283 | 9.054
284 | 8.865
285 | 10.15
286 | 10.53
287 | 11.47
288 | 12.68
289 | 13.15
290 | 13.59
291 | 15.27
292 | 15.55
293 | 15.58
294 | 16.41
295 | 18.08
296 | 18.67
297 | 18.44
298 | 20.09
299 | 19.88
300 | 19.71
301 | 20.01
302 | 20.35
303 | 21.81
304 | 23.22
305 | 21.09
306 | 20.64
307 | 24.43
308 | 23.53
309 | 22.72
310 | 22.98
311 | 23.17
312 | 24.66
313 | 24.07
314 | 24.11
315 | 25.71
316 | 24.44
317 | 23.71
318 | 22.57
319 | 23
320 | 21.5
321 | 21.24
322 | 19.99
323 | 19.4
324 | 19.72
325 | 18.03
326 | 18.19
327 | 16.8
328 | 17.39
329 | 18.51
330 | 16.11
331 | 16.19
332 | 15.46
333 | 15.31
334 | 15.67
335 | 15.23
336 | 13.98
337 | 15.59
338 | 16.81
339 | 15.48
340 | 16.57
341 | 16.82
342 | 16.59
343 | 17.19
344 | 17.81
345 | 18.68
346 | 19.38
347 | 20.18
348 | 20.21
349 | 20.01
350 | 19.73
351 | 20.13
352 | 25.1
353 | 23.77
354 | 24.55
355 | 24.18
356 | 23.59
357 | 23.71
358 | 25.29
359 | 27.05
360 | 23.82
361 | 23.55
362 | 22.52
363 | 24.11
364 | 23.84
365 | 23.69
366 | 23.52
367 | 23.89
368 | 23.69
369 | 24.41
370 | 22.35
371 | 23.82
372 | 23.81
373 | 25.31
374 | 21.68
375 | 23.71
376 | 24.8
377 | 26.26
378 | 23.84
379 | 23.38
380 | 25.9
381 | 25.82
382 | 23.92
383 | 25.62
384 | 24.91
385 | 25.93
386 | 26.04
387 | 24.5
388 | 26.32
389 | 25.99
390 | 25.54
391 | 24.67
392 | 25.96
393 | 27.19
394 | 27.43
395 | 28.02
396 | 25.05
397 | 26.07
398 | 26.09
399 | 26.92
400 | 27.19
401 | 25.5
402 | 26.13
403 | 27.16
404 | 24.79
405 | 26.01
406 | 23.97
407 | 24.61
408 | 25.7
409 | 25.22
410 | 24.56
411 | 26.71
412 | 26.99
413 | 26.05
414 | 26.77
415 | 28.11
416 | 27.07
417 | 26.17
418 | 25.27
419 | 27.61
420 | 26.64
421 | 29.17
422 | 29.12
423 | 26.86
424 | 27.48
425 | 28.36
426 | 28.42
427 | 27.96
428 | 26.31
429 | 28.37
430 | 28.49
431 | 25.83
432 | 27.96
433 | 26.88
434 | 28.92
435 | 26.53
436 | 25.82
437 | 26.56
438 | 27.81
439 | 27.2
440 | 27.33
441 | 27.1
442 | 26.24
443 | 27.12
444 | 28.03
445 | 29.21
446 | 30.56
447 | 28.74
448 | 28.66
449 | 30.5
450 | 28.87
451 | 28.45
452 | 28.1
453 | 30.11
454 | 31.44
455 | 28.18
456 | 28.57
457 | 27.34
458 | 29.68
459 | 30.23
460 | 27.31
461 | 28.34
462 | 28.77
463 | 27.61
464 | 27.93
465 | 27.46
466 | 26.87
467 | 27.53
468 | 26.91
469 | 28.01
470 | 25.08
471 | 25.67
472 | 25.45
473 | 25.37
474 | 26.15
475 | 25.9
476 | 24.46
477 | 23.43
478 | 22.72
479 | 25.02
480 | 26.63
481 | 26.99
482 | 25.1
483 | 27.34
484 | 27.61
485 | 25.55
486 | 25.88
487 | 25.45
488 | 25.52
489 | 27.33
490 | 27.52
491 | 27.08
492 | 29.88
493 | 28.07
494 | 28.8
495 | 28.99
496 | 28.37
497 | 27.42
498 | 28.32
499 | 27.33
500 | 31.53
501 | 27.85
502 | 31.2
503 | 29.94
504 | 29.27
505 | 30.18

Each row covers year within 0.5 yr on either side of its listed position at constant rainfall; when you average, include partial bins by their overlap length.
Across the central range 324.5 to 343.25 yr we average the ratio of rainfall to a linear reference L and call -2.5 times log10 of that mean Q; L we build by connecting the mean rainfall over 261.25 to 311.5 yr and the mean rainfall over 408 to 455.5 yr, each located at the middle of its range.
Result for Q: 0.26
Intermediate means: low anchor 17.7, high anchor 27.6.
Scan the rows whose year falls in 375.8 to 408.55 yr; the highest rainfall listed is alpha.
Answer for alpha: 28.02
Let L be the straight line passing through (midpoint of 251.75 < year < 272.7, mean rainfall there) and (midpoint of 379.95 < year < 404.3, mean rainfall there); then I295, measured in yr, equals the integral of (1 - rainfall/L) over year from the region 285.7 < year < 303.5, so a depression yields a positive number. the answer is 4.5 yr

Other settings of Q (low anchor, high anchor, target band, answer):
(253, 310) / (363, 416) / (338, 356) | 0.14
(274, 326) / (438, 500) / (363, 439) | -0.10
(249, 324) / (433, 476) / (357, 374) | -0.04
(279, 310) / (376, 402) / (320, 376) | 0.07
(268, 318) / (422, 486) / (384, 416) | -0.08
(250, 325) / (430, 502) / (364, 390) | -0.06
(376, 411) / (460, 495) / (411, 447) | -0.06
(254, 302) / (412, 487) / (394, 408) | -0.07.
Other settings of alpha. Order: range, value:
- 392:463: 31.44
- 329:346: 19.38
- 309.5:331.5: 25.71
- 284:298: 20.09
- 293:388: 27.05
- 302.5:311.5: 24.43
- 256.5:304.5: 23.22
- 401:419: 28.11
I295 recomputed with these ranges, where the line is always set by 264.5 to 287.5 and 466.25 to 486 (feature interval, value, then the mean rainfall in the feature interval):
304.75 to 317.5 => -4.6 yr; 23.5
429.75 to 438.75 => -1.3 yr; 27.2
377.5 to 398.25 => -4.2 yr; 25.6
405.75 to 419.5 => -2.2 yr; 26.1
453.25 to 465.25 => -1.8 yr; 28.6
